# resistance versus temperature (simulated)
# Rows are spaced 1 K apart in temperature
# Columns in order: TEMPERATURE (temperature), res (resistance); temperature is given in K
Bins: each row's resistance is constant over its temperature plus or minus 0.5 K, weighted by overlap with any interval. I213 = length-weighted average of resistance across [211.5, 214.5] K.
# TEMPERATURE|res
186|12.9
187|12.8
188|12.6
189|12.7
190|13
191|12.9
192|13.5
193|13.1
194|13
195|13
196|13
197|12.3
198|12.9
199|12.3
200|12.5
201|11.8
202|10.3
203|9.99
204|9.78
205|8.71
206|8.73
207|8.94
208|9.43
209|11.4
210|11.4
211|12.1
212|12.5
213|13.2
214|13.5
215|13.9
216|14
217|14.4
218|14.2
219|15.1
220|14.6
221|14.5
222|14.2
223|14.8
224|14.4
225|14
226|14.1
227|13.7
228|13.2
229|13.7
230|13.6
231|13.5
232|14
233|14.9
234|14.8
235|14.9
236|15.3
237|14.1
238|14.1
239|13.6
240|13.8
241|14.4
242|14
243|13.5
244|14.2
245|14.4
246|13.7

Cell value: 13.1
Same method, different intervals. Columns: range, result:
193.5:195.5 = 13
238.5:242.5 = 14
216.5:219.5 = 14.6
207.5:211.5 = 11.1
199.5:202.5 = 11.5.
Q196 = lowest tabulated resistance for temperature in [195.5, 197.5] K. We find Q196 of 12.3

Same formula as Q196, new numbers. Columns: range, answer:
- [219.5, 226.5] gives 14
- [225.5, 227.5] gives 13.7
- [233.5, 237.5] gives 14.1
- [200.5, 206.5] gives 8.71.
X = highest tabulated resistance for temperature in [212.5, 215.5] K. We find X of 13.9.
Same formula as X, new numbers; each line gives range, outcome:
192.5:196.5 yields 13.1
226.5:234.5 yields 14.9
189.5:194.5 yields 13.5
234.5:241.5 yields 15.3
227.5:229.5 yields 13.7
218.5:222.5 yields 15.1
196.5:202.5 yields 12.9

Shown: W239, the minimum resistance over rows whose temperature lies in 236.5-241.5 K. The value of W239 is 13.6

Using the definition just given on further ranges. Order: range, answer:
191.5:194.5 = 13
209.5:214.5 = 11.4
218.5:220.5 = 14.6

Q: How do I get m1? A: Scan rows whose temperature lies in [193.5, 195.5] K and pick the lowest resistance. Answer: 13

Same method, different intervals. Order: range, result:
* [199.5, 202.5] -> 10.3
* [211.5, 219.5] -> 12.5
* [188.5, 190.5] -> 12.7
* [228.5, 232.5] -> 13.5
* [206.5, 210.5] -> 8.94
